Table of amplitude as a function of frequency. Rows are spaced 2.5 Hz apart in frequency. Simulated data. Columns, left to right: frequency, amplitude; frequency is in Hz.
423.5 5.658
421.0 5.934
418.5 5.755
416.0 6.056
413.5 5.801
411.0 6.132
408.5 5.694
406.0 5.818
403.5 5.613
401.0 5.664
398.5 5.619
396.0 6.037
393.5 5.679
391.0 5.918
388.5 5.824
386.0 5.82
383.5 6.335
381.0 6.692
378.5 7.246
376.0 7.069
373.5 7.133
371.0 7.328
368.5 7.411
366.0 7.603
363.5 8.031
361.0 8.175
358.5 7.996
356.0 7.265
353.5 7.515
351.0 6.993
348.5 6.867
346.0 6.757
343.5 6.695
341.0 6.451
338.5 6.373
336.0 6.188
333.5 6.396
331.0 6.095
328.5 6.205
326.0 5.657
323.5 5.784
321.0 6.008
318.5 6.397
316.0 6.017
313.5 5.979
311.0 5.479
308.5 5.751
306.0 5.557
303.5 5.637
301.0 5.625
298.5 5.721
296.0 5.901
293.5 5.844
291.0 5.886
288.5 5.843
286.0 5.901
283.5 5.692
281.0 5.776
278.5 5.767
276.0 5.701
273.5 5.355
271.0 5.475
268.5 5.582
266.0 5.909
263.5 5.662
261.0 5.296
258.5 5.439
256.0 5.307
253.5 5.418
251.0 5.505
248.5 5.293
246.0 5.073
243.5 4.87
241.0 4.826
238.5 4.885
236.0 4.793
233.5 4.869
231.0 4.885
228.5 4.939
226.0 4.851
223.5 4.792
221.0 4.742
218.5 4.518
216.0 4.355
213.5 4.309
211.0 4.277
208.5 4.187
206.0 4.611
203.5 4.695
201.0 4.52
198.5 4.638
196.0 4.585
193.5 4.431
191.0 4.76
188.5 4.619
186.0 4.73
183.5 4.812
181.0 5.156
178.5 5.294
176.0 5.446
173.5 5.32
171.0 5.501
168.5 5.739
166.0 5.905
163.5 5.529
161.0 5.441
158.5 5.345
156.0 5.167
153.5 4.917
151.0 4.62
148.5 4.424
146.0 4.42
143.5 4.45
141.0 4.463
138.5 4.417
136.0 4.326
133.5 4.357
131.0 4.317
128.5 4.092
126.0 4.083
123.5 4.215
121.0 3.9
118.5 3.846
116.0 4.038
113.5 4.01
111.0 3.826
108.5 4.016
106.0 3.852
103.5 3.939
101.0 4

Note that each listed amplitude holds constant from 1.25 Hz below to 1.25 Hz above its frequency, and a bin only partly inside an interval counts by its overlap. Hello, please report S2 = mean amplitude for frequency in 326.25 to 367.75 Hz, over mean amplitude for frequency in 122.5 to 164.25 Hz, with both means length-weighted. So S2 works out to 1.5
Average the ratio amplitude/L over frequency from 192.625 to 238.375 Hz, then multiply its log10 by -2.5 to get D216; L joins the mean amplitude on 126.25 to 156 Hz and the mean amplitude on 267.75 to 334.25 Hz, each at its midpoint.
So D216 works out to 0.10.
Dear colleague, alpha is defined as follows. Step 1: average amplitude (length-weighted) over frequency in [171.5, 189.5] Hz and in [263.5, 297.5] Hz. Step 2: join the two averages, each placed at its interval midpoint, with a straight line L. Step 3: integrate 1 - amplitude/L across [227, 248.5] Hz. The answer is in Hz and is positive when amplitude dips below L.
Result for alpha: 2.1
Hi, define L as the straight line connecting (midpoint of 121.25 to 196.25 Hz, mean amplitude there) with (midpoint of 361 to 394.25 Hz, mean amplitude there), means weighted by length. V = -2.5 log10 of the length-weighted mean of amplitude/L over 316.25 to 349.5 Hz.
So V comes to 0.03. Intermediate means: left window 4.82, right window 6.85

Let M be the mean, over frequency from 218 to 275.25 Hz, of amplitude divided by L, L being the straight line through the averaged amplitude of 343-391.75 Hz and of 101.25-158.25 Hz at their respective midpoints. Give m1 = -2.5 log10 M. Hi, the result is 0.10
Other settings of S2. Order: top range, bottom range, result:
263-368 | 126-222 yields 1.31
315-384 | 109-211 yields 1.46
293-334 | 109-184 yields 1.25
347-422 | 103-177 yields 1.43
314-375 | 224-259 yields 1.34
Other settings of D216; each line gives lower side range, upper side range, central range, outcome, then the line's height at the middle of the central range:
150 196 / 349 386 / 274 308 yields 0.12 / 6.44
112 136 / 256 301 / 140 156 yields -0.06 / 4.35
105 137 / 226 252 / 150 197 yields -0.15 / 4.47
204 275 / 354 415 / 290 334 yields -0.02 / 5.79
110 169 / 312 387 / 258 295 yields 0.06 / 5.99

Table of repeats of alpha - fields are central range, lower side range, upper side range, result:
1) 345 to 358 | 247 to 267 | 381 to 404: -3.1 Hz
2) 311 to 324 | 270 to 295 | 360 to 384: 0.7 Hz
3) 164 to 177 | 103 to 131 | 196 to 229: -3.8 Hz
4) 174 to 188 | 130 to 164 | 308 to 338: -0.3 Hz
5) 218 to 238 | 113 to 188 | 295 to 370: 2.5 Hz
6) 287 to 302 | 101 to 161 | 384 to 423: -1.7 Hz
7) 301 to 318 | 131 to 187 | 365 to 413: 0.3 Hz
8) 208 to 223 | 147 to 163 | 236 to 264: 2.1 Hz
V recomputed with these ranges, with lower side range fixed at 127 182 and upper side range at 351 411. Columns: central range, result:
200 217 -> 0.21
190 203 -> 0.15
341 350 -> -0.06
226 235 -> 0.13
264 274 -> 0.04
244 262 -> 0.07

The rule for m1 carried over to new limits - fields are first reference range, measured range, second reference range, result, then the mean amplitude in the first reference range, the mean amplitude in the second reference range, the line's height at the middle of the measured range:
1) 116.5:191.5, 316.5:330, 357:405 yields 0.03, 4.78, 6.69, 6.21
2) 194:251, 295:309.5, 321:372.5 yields 0.07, 4.72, 6.87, 6.1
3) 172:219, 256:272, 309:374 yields 0.02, 4.71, 6.71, 5.64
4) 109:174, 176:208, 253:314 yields 0.05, 4.63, 5.66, 4.99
